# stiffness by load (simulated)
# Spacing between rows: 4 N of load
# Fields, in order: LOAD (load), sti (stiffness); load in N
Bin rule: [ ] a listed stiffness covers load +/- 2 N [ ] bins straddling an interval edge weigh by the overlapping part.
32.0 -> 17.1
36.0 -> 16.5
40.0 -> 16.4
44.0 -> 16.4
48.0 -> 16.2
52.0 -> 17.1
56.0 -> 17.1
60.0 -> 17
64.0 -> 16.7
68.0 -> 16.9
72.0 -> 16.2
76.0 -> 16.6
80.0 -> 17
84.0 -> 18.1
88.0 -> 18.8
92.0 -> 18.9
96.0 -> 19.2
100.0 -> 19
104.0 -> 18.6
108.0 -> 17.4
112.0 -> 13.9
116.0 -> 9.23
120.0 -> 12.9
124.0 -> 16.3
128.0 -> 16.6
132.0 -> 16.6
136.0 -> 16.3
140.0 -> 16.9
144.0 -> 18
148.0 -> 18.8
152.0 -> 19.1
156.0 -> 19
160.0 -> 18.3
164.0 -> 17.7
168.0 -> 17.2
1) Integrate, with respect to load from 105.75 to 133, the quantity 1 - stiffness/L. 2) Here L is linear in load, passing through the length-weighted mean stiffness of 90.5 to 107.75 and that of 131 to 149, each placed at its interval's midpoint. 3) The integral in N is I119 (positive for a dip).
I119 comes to 5.06 N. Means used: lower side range 18.8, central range 14.7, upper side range 17.3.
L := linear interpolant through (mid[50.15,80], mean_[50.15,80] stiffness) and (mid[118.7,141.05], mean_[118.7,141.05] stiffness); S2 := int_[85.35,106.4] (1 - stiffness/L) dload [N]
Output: -3.1 N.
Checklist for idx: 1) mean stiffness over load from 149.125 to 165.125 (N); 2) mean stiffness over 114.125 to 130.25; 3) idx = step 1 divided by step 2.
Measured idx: 1.34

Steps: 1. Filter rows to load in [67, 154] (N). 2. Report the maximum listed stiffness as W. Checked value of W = 19.2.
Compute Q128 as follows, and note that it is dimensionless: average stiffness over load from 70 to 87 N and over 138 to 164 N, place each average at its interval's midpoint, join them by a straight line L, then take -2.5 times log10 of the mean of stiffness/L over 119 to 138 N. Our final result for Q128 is 0.131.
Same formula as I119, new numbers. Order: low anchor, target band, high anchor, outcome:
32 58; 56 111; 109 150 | -4.99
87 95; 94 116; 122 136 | 1.46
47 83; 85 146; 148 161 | 4.51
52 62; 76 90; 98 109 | 0.04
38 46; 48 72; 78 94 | 0.42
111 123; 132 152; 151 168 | -2.22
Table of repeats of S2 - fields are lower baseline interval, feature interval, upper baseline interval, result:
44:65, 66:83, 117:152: 0.0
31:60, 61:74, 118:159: 0.1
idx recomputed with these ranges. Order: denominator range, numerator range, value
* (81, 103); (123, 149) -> 0.91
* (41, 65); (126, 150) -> 1.03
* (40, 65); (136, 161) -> 1.09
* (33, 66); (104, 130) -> 0.88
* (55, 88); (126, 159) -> 1.04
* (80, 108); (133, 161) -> 0.97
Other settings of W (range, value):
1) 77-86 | 18.1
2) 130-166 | 19.1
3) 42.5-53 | 17.1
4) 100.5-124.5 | 18.6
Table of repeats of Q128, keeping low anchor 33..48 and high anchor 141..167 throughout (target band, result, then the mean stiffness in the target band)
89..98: -0.10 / 19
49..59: -0.02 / 17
